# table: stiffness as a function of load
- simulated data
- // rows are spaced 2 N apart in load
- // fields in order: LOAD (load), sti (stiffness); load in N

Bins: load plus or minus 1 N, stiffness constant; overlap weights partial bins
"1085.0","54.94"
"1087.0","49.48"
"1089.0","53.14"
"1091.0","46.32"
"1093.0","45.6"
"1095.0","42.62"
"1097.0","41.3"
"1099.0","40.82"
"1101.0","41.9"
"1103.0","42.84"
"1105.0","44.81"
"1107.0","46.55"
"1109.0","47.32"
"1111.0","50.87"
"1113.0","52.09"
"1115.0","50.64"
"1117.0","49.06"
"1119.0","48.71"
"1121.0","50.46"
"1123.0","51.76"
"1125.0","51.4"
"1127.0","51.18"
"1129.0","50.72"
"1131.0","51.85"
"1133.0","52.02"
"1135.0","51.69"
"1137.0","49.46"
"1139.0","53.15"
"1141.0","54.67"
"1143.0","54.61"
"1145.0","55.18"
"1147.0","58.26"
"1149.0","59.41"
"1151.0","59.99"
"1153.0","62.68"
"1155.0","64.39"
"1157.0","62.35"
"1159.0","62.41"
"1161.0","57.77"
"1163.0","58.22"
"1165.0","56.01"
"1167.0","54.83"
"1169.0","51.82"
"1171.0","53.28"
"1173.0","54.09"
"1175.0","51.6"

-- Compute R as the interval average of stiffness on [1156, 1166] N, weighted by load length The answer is 59.4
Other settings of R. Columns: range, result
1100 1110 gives 44.7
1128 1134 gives 51.5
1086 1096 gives 47.4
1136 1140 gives 51.3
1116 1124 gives 50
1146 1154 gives 60.1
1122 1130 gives 51.3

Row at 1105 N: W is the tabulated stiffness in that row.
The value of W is 44.81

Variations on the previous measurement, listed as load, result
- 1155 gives 64.39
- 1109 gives 47.32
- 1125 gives 51.4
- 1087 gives 49.48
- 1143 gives 54.61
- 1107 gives 46.55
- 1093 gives 45.6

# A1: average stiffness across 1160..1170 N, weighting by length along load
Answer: 55.7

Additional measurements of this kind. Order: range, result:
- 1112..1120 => 50.1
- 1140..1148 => 55.7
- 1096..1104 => 41.7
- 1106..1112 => 48.2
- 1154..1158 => 63.4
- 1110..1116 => 51.2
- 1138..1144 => 54.1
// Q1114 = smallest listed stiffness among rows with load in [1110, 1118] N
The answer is 49.06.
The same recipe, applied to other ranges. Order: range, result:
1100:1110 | 41.9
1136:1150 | 49.46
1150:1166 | 56.01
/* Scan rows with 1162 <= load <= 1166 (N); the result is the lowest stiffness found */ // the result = 56.01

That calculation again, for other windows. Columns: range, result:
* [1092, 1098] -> 41.3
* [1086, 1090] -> 49.48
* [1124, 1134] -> 50.72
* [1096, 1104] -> 40.82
